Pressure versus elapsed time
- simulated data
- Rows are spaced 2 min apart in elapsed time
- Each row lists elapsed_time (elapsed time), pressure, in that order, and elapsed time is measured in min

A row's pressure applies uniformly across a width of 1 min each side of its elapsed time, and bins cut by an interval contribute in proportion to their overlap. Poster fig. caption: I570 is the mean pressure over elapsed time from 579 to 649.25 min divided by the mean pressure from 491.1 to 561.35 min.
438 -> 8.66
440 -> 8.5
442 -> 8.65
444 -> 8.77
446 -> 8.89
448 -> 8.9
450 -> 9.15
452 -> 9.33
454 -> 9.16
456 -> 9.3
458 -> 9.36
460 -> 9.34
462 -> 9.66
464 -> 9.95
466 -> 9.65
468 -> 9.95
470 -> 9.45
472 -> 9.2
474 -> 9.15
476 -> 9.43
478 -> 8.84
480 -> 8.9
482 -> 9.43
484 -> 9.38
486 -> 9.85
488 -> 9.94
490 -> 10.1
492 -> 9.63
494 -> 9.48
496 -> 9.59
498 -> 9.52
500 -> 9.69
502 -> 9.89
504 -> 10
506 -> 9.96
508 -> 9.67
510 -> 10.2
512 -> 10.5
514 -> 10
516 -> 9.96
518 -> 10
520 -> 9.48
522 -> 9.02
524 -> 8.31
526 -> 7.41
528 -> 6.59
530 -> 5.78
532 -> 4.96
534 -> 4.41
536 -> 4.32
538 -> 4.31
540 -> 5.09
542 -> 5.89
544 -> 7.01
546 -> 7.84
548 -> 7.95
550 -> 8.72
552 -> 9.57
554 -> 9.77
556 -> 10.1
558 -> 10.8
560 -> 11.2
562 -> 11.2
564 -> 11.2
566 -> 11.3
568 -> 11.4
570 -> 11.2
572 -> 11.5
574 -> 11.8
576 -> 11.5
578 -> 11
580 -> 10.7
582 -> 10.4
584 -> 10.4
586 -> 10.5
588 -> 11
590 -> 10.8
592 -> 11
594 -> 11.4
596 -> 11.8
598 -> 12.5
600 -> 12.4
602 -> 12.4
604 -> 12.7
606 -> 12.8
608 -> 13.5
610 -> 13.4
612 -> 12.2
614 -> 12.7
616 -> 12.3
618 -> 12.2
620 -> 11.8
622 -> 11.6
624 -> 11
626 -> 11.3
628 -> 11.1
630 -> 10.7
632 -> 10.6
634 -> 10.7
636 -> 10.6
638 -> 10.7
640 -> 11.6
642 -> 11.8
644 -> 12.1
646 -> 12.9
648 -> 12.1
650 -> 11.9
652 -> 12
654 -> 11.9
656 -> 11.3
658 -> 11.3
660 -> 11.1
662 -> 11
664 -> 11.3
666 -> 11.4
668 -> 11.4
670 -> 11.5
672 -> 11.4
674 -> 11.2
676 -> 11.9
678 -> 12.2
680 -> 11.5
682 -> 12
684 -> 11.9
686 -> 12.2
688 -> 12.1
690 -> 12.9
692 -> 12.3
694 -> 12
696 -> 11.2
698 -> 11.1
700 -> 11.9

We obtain 1.4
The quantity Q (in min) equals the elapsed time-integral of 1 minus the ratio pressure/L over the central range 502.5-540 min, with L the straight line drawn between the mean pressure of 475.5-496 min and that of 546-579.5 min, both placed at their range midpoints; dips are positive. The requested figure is 7.36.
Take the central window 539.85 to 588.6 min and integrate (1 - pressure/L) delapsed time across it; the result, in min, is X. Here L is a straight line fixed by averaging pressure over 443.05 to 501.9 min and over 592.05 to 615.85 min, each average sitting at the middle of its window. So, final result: 6.5 min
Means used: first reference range 9.42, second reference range 12.5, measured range 10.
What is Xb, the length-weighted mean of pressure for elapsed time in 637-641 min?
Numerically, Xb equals 11.1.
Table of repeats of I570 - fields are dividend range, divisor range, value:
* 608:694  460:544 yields 1.35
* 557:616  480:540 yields 1.35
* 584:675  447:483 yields 1.25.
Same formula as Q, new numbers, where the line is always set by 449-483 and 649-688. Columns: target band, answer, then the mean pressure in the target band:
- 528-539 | 5.6 min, 4.92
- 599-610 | -1.9 min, 12.8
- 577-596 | -0.3 min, 10.9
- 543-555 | 2.1 min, 8.48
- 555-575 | -1.3 min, 11.2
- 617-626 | -0.4 min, 11.6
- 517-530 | 2.3 min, 8.26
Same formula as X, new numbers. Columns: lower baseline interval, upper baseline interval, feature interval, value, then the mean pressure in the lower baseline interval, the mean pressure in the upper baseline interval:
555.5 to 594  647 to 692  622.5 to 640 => 0.82 min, 11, 11.7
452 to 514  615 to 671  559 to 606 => -2.72 min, 9.61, 11.5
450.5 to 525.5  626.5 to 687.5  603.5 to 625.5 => -2.66 min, 9.56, 11.5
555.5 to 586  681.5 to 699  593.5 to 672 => -1.72 min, 11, 12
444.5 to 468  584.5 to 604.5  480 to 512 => 0.78 min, 9.35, 11.6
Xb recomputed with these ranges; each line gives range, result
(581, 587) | 10.4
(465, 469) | 9.8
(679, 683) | 11.8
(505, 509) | 9.82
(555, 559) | 10.4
